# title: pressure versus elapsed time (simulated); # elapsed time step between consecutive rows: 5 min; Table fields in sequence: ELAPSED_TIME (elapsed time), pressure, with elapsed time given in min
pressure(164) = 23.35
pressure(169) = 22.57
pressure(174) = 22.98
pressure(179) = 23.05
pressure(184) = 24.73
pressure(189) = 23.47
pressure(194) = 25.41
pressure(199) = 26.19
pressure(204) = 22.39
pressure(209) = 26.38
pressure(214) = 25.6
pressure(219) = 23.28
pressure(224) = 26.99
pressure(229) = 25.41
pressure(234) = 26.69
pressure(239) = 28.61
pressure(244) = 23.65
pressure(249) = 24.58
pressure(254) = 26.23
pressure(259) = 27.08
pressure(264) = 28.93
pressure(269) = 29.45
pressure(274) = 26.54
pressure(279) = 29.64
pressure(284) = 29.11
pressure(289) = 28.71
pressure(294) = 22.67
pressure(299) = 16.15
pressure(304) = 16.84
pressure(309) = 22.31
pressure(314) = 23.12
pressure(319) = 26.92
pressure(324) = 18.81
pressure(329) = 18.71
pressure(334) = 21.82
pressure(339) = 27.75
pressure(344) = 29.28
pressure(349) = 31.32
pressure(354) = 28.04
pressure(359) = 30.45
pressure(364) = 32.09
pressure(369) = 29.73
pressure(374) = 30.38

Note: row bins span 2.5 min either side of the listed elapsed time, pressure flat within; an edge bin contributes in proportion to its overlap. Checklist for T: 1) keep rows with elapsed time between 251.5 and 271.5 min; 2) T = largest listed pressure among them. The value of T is 29.45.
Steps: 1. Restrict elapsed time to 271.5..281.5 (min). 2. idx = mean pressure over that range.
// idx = 28.1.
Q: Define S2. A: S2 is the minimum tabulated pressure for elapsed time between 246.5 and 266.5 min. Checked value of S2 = 24.58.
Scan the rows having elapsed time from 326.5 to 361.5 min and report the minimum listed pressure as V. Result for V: 18.71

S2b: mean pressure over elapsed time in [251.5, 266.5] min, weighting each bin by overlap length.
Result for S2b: 27.4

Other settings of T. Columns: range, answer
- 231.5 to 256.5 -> 28.61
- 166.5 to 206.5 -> 26.19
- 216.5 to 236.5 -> 26.99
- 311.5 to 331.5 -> 26.92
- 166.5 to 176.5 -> 22.98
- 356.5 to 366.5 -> 32.09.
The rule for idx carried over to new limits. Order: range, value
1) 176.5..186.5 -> 23.9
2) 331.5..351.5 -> 27.5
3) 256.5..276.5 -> 28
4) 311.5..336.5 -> 21.9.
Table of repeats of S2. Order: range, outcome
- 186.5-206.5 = 22.39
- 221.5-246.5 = 23.65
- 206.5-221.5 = 23.28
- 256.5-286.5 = 26.54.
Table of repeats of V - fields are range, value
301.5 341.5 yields 16.84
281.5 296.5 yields 22.67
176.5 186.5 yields 23.05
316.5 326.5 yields 18.81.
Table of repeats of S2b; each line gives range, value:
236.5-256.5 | 25.8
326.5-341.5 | 22.8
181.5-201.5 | 24.9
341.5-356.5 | 29.5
